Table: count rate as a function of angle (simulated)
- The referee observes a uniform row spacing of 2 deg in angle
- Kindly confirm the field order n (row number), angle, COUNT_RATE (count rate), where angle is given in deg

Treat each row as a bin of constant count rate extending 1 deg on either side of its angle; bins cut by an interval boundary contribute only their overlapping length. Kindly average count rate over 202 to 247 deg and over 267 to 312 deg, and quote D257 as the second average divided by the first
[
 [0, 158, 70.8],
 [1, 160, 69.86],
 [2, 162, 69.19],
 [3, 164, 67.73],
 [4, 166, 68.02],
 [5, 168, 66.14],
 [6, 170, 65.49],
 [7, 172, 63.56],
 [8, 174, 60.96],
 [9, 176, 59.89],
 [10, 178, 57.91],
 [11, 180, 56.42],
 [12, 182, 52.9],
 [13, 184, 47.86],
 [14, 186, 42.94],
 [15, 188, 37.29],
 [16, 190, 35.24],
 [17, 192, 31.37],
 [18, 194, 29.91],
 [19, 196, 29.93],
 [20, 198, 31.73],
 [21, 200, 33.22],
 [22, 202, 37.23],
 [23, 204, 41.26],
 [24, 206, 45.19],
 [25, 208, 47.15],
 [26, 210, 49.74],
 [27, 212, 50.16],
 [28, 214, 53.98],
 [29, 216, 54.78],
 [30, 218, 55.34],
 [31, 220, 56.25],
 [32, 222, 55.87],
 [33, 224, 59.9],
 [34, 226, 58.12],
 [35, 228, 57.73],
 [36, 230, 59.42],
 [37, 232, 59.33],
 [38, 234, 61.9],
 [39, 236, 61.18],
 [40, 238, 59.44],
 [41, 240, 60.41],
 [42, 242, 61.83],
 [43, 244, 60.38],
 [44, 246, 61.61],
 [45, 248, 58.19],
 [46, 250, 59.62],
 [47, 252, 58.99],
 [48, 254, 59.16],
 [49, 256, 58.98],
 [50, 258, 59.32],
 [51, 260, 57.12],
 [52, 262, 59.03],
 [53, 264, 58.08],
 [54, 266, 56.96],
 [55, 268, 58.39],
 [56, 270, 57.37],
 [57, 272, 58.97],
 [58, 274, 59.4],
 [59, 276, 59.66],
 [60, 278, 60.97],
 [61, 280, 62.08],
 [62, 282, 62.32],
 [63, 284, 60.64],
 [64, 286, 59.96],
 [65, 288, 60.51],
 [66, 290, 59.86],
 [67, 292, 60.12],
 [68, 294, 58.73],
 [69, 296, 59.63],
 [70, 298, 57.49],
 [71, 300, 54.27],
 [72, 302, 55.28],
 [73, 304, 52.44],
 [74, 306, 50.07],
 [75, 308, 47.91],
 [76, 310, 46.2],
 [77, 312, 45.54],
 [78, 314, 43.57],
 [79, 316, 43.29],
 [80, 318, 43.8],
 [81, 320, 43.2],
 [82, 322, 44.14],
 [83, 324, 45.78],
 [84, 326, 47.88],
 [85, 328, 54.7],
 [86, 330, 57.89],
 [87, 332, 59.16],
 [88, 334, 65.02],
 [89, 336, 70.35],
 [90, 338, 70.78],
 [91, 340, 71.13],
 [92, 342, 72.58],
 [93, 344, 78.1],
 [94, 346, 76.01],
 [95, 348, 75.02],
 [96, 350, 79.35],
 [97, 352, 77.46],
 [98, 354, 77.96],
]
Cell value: 1.03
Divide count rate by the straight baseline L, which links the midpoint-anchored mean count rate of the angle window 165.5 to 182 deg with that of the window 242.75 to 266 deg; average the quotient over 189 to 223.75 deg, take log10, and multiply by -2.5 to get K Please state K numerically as 0.35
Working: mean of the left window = 61.6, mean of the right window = 59.1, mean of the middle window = 43.8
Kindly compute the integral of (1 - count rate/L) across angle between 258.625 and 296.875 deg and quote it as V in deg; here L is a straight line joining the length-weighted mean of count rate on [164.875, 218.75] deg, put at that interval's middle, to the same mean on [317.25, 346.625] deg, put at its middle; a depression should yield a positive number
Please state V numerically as -2.7 deg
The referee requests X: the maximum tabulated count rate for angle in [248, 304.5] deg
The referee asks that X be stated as 62.32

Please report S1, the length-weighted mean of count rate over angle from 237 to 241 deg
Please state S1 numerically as 59.9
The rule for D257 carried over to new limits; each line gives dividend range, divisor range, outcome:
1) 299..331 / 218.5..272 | 0.82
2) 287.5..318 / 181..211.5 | 1.32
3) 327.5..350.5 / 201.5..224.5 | 1.37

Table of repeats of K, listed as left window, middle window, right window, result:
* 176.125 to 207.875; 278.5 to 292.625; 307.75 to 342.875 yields -0.21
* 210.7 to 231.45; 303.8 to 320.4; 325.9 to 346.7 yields 0.36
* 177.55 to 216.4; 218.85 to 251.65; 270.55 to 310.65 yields -0.21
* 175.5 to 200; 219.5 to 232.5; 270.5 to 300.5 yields -0.19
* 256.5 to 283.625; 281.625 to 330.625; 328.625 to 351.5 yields 0.23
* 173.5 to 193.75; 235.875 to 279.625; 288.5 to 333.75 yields -0.19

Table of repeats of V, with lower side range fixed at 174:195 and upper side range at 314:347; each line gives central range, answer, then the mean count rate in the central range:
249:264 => -1.9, 58.8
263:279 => -1.6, 58.7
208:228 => -2.4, 54.7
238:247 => -1.8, 60.9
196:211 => 2.4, 40.1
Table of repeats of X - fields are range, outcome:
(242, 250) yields 61.83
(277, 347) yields 78.1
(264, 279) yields 60.97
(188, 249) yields 61.9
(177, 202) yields 57.91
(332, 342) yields 72.58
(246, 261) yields 61.61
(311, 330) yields 57.89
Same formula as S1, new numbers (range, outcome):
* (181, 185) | 50.4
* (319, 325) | 44.4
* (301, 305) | 53.9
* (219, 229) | 57.6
